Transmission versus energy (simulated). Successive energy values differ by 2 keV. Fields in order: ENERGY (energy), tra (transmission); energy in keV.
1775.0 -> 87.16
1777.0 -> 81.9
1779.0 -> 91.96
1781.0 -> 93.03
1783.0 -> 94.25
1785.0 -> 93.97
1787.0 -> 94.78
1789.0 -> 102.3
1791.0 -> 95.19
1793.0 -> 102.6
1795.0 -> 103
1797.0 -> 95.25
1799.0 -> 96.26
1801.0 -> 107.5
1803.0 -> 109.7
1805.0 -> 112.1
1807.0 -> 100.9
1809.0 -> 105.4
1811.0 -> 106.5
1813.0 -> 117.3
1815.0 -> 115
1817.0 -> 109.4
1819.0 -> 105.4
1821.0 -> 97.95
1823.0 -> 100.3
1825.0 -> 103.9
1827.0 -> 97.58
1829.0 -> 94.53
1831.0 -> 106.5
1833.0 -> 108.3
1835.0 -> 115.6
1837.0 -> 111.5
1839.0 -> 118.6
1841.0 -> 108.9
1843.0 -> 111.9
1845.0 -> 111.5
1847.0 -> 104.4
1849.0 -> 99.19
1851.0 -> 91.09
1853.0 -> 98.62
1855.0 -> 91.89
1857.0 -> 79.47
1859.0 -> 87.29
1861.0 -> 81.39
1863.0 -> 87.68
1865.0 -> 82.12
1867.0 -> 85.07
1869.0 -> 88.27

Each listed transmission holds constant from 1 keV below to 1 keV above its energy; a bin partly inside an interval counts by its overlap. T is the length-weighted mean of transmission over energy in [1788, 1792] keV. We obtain 98.7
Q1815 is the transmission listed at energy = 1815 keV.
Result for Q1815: 115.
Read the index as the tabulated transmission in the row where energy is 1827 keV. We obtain 97.58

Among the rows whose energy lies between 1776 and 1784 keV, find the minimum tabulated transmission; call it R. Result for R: 81.9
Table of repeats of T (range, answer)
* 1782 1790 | 96.3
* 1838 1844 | 113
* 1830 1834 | 107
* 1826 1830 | 96.1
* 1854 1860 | 86.2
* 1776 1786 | 91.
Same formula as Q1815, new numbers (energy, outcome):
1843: 111.9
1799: 96.26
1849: 99.19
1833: 108.3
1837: 111.5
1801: 107.5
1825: 103.9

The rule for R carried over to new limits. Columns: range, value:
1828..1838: 94.53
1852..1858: 79.47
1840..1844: 108.9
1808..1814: 105.4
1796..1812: 95.25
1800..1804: 107.5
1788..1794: 95.19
